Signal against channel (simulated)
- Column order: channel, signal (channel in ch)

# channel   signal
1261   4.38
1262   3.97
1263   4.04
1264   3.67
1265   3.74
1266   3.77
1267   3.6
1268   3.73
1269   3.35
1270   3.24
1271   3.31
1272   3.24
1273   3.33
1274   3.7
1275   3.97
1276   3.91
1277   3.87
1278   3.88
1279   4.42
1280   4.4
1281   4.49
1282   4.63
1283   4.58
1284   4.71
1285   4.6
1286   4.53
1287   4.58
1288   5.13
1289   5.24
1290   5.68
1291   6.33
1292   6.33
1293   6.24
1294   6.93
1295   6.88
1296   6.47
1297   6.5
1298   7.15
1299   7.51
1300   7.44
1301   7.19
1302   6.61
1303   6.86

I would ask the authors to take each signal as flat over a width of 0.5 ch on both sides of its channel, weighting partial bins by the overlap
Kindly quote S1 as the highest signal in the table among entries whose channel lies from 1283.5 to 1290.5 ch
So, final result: 5.68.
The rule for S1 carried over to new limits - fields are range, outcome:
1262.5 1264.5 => 4.04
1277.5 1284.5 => 4.71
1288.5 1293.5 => 6.33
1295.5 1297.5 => 6.5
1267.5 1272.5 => 3.73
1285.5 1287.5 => 4.58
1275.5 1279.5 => 4.42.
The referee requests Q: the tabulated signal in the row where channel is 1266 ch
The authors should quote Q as 3.77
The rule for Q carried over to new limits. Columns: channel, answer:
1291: 6.33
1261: 4.38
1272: 3.24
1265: 3.74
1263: 4.04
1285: 4.6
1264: 3.67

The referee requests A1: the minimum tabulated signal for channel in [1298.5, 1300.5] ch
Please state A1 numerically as 7.44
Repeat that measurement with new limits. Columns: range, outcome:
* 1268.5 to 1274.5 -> 3.24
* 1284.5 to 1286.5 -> 4.53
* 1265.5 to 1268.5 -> 3.6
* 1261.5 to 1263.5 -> 3.97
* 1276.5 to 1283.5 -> 3.87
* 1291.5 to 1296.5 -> 6.24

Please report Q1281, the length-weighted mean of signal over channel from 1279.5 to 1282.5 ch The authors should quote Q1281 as 4.51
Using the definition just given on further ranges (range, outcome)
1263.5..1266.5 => 3.73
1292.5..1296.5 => 6.63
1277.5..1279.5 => 4.15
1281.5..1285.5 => 4.63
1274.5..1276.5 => 3.94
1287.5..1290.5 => 5.35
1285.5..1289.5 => 4.87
